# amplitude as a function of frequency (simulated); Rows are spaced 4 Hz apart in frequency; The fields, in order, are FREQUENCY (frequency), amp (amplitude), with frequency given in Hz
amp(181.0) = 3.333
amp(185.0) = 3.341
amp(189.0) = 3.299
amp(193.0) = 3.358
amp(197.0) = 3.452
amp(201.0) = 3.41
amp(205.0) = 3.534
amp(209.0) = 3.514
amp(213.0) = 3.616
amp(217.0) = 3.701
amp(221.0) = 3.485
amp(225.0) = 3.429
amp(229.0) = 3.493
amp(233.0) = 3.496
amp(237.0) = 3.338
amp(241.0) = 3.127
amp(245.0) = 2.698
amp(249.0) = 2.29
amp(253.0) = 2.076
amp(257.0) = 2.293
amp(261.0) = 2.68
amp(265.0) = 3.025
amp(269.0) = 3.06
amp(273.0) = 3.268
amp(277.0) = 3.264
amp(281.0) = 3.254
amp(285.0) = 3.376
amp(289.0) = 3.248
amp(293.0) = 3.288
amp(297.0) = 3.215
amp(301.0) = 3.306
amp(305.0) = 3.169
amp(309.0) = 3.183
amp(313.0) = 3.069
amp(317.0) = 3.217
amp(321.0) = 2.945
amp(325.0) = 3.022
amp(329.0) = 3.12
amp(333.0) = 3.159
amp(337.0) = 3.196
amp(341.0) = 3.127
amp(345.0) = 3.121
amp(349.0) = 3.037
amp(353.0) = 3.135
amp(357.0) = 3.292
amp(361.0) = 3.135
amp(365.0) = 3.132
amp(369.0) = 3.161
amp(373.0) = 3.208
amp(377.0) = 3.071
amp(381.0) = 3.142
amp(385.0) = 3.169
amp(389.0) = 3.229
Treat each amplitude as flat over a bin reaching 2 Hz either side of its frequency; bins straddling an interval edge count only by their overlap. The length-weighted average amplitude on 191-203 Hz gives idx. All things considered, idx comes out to 3.41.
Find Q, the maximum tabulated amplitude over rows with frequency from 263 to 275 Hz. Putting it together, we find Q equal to 3.268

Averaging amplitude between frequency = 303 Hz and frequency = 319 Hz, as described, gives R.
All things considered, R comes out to 3.16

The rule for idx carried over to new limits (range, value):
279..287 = 3.31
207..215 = 3.56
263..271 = 3.04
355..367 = 3.19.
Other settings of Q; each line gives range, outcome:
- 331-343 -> 3.196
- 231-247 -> 3.496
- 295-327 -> 3.306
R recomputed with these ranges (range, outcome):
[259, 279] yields 3.06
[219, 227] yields 3.46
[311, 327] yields 3.06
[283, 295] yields 3.3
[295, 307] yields 3.23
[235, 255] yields 2.71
